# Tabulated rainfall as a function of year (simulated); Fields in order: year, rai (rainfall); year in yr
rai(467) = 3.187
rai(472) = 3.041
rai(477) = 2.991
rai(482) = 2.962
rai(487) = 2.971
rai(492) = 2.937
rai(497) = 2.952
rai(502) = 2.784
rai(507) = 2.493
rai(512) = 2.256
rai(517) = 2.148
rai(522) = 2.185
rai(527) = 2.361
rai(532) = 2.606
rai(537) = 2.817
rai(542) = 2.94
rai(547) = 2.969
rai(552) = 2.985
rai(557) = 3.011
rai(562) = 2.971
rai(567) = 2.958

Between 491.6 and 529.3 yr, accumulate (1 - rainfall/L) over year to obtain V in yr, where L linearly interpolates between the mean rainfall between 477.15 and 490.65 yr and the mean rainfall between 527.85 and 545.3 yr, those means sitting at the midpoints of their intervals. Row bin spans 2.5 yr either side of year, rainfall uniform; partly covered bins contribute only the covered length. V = 4.9 yr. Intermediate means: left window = 2.97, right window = 2.76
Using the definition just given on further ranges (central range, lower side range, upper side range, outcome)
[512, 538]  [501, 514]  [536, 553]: 3.07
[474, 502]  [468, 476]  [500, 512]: -1.31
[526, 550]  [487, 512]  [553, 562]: 1.23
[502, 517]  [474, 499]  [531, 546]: 2.57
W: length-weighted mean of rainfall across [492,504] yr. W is 2.89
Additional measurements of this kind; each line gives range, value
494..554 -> 2.62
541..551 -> 2.96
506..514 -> 2.36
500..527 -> 2.36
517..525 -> 2.18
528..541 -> 2.7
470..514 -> 2.82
